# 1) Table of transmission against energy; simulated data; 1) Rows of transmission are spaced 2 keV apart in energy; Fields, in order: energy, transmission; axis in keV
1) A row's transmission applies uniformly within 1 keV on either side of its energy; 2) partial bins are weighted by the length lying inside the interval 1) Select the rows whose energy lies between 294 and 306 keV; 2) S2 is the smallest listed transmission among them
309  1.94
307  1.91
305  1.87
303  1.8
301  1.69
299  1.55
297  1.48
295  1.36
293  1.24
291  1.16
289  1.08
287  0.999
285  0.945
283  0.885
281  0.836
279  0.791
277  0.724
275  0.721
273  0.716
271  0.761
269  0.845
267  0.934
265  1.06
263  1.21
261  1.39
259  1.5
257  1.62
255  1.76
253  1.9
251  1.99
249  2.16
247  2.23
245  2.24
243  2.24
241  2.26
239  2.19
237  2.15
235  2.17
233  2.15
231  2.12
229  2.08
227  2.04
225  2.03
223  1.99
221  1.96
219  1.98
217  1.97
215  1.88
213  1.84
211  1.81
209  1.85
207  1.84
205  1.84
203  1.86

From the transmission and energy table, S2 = 1.36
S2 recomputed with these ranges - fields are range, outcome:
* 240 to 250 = 2.16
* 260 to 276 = 0.716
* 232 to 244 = 2.15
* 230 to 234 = 2.12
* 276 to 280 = 0.724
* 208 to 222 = 1.81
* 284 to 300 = 0.945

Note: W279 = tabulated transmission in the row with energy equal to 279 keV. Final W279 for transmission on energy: 0.791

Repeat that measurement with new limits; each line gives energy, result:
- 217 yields 1.97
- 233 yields 2.15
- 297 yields 1.48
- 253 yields 1.9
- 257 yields 1.62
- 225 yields 2.03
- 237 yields 2.15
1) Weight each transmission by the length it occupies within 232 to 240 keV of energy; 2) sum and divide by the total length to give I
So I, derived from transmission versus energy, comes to 2.17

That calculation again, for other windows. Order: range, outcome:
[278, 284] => 0.837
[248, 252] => 2.08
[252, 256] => 1.83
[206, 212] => 1.83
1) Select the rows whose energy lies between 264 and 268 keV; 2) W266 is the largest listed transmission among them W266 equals 1.06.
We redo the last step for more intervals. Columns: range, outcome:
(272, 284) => 0.885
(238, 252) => 2.26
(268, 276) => 0.845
